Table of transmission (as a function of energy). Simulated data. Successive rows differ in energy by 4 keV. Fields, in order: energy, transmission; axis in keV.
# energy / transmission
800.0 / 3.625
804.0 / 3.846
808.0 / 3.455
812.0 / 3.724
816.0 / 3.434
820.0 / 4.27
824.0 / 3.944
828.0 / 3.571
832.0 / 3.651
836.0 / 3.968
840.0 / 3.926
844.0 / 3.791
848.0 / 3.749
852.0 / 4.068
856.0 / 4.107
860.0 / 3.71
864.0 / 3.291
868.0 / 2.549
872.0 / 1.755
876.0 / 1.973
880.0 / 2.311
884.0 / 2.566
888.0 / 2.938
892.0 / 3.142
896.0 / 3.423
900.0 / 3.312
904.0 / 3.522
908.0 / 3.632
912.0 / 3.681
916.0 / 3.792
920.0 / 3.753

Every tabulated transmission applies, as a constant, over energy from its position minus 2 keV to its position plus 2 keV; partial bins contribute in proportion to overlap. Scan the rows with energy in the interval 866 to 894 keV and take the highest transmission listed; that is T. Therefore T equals 3.142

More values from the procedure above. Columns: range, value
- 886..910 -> 3.632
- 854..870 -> 4.107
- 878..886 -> 2.566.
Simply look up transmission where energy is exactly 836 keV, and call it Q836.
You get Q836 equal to 3.968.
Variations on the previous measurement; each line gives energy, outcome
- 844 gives 3.791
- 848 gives 3.749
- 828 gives 3.571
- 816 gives 3.434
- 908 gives 3.632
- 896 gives 3.423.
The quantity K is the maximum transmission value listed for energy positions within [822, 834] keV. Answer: 3.944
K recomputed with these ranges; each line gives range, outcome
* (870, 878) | 1.973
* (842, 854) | 4.068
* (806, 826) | 4.27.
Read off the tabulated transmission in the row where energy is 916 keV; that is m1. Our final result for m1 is 3.792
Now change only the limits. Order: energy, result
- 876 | 1.973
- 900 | 3.312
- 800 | 3.625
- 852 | 4.068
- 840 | 3.926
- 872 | 1.755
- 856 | 4.107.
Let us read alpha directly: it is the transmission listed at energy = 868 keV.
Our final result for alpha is 2.549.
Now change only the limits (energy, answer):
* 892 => 3.142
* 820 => 4.27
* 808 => 3.455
